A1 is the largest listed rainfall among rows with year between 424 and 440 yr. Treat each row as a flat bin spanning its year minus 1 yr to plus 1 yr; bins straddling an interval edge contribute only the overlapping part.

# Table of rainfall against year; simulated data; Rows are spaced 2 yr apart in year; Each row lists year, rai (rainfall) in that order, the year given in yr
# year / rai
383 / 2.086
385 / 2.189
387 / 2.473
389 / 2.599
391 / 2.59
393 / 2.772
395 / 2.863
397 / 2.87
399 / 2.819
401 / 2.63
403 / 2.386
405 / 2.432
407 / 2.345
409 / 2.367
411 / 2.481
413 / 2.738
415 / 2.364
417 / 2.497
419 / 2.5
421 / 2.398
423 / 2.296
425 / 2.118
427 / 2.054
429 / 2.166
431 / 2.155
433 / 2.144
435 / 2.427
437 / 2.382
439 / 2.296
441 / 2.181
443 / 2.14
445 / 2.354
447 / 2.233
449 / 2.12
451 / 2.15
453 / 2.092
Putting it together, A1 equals 2.427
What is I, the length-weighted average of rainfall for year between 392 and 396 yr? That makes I 2.82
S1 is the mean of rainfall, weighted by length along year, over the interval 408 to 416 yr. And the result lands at 2.49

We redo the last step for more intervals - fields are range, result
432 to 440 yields 2.31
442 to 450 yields 2.21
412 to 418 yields 2.53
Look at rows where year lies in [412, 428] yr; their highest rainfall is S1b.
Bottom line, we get 2.738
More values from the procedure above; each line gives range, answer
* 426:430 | 2.166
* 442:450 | 2.354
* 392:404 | 2.87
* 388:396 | 2.863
